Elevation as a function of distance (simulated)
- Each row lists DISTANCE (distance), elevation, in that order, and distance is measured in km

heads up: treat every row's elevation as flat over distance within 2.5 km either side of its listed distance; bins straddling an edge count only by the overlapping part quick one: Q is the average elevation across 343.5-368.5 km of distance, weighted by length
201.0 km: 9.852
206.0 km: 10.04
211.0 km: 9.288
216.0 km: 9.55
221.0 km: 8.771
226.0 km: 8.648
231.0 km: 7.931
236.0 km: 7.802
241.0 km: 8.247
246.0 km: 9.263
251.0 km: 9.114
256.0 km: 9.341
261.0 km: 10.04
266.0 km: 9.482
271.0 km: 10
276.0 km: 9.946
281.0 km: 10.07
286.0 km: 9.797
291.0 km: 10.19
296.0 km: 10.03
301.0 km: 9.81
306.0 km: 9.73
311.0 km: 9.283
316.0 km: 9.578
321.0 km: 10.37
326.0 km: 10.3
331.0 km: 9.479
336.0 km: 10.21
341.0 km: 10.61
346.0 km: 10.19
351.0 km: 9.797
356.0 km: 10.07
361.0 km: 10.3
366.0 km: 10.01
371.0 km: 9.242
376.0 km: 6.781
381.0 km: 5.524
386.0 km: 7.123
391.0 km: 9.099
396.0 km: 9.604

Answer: 10.1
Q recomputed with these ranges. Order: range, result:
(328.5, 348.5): 10.1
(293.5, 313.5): 9.71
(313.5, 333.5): 9.93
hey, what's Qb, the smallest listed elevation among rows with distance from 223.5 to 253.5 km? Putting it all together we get 7.802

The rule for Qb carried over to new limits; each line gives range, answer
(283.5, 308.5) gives 9.73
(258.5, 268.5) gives 9.482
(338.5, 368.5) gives 9.797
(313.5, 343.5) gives 9.479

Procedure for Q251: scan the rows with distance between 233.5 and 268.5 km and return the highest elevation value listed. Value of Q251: 10.04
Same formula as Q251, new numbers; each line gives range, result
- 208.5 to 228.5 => 9.55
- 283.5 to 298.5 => 10.19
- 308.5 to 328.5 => 10.37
